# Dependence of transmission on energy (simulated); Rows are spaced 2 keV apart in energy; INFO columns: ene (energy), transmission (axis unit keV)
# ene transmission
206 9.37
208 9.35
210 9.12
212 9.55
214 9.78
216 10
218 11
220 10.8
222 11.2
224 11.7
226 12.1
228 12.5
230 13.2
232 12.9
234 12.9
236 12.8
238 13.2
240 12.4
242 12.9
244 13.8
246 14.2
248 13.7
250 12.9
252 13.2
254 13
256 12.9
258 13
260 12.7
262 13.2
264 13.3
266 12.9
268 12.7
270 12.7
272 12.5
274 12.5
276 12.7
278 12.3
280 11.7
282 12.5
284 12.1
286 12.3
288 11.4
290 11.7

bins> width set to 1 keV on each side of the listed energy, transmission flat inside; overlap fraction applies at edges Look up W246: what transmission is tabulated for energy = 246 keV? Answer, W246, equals 14.2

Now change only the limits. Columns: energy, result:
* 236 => 12.8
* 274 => 12.5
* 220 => 10.8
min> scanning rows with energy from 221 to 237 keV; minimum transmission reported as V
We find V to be 11.2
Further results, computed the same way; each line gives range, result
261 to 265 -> 13.2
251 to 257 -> 12.9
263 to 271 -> 12.7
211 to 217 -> 9.55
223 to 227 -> 11.7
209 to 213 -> 9.12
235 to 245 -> 12.4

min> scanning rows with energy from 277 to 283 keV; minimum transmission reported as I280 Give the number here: 11.7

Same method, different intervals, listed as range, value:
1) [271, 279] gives 12.3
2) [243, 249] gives 13.7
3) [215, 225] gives 10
